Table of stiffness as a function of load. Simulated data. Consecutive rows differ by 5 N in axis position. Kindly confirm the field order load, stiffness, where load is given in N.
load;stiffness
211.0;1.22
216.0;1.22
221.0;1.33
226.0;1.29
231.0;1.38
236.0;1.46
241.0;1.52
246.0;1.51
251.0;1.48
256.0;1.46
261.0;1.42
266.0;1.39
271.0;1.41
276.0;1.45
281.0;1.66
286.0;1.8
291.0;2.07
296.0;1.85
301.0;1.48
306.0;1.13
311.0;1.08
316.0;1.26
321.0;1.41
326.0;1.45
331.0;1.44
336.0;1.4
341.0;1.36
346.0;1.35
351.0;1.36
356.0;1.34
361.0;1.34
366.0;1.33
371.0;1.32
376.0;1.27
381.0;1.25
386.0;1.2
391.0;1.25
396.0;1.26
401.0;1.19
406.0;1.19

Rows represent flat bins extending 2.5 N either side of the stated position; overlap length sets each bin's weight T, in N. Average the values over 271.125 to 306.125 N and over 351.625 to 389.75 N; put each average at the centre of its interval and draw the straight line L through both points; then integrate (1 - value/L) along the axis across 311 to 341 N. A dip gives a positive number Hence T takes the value 2.5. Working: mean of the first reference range 1.65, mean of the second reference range 1.29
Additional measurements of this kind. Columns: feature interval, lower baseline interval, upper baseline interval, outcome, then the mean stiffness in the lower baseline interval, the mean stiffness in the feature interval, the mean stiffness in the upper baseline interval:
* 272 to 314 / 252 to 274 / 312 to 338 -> -4.64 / 1.42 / 1.56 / 1.37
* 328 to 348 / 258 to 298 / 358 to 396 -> 0.37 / 1.63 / 1.39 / 1.28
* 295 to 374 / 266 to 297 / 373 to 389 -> 4.40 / 1.67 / 1.36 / 1.24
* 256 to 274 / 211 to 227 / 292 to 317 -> -0.95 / 1.27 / 1.42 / 1.41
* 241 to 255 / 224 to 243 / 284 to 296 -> 0.42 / 1.41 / 1.5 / 1.92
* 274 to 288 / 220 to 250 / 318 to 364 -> -2.32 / 1.42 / 1.64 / 1.38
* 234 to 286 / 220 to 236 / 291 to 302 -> 1.96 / 1.35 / 1.49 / 1.78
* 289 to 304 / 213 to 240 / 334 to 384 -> -4.85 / 1.34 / 1.77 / 1.33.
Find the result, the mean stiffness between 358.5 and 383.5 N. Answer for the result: 1.3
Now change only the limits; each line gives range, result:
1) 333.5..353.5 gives 1.37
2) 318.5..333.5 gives 1.43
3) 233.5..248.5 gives 1.5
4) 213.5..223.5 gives 1.27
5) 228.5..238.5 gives 1.42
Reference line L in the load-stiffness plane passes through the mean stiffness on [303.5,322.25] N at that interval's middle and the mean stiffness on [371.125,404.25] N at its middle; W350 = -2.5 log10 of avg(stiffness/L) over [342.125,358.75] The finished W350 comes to -0.107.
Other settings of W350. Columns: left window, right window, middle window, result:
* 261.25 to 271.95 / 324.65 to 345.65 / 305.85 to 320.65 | 0.17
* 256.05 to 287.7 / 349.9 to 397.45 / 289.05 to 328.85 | -0.02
